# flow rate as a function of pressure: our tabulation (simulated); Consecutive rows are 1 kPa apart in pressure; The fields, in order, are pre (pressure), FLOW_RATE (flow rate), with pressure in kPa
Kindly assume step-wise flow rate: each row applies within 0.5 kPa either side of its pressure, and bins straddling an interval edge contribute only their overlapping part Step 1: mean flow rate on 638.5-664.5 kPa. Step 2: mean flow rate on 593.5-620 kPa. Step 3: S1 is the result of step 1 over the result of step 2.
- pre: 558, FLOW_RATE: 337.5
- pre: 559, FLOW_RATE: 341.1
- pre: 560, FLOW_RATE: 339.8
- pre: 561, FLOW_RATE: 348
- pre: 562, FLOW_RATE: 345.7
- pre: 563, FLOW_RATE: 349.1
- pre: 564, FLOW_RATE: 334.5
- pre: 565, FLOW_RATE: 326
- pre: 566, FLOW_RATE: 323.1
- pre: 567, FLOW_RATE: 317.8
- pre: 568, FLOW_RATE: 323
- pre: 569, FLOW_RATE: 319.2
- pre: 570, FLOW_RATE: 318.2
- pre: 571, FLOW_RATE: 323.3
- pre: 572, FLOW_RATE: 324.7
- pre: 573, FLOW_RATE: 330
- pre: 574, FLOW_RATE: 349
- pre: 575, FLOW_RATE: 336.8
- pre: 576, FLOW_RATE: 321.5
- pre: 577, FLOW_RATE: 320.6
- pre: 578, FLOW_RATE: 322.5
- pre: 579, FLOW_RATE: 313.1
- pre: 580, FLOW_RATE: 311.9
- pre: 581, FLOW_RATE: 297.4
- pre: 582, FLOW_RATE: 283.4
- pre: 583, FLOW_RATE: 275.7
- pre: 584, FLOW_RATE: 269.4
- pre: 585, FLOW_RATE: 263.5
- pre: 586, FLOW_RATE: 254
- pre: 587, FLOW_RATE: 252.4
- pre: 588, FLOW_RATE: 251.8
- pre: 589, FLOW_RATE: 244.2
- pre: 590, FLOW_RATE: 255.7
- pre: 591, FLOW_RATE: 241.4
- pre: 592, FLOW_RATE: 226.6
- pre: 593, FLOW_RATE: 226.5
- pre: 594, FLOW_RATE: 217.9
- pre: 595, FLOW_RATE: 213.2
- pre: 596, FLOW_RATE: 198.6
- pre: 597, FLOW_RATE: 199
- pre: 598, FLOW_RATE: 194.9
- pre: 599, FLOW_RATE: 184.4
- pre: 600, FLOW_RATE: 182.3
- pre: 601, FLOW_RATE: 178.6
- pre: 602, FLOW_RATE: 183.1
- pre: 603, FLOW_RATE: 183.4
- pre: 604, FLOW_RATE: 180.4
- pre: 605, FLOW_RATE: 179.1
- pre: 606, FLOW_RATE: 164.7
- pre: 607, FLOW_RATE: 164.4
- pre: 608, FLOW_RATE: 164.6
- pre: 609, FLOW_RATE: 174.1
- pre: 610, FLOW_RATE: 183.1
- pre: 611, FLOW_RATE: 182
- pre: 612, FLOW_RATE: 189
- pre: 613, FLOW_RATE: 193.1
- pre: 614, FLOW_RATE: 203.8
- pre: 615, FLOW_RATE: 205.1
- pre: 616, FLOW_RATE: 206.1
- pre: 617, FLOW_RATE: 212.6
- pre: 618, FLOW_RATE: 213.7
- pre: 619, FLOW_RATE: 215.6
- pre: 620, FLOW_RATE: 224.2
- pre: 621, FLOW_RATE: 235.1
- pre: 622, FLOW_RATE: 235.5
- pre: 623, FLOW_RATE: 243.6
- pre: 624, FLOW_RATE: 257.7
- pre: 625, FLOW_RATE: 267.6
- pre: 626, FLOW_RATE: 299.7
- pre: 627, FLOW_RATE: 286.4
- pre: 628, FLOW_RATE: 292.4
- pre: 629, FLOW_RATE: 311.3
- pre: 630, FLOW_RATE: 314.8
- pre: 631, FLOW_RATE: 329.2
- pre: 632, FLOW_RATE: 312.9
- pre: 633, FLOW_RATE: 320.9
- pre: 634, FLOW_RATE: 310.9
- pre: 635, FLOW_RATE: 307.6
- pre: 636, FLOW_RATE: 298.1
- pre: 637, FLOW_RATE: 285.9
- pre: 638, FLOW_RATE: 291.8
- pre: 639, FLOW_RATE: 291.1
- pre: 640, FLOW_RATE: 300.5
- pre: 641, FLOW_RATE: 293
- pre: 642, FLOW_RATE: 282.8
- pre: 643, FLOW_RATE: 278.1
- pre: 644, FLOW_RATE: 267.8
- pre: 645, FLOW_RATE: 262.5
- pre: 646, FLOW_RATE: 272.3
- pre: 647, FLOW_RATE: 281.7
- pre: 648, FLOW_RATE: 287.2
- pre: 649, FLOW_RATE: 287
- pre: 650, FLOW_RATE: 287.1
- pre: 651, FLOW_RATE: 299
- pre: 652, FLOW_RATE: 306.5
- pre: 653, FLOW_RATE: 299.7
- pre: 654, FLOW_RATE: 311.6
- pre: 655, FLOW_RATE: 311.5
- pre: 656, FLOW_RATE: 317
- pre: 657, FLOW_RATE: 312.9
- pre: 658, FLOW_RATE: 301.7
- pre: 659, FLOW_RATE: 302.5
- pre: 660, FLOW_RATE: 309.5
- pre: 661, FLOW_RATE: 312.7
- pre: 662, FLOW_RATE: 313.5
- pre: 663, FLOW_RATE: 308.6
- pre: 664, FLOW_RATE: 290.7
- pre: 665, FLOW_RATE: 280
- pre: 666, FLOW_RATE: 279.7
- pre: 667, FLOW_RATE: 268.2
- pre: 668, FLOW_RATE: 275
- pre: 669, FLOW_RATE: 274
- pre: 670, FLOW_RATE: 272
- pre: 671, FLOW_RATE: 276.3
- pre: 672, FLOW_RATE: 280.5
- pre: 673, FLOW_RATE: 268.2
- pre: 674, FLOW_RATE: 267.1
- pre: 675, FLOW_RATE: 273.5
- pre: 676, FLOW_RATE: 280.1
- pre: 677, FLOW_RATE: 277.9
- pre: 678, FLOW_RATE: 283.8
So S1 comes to 1.54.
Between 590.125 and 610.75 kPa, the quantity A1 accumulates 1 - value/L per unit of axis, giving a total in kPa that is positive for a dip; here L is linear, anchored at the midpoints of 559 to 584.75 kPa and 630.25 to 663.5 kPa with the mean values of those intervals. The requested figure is 7.9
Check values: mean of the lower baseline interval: 321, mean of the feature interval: 193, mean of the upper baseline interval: 299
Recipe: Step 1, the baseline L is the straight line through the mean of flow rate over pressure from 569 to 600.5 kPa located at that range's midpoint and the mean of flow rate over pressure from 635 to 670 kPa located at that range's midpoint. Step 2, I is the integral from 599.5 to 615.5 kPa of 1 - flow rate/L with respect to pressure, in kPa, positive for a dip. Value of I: 5.5 kPa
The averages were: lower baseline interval 269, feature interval 182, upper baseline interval 292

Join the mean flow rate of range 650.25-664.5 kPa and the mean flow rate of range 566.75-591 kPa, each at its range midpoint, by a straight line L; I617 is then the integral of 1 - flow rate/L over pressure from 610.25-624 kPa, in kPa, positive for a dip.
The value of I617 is 4.0 kPa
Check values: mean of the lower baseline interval 298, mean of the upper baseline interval 307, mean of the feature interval 213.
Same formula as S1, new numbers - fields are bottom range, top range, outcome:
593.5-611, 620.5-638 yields 1.56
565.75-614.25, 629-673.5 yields 1.19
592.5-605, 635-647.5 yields 1.46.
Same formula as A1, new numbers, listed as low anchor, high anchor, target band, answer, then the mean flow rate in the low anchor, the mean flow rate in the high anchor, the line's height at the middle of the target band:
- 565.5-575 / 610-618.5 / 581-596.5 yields 1.5 kPa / 326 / 200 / 273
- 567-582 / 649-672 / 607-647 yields 6.4 kPa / 321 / 295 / 305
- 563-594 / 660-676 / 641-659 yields -0.4 kPa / 295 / 283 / 286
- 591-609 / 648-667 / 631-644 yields -1.8 kPa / 192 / 300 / 263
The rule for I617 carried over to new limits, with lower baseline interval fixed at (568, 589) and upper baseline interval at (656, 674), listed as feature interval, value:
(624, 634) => -0.25 kPa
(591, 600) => 2.73 kPa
